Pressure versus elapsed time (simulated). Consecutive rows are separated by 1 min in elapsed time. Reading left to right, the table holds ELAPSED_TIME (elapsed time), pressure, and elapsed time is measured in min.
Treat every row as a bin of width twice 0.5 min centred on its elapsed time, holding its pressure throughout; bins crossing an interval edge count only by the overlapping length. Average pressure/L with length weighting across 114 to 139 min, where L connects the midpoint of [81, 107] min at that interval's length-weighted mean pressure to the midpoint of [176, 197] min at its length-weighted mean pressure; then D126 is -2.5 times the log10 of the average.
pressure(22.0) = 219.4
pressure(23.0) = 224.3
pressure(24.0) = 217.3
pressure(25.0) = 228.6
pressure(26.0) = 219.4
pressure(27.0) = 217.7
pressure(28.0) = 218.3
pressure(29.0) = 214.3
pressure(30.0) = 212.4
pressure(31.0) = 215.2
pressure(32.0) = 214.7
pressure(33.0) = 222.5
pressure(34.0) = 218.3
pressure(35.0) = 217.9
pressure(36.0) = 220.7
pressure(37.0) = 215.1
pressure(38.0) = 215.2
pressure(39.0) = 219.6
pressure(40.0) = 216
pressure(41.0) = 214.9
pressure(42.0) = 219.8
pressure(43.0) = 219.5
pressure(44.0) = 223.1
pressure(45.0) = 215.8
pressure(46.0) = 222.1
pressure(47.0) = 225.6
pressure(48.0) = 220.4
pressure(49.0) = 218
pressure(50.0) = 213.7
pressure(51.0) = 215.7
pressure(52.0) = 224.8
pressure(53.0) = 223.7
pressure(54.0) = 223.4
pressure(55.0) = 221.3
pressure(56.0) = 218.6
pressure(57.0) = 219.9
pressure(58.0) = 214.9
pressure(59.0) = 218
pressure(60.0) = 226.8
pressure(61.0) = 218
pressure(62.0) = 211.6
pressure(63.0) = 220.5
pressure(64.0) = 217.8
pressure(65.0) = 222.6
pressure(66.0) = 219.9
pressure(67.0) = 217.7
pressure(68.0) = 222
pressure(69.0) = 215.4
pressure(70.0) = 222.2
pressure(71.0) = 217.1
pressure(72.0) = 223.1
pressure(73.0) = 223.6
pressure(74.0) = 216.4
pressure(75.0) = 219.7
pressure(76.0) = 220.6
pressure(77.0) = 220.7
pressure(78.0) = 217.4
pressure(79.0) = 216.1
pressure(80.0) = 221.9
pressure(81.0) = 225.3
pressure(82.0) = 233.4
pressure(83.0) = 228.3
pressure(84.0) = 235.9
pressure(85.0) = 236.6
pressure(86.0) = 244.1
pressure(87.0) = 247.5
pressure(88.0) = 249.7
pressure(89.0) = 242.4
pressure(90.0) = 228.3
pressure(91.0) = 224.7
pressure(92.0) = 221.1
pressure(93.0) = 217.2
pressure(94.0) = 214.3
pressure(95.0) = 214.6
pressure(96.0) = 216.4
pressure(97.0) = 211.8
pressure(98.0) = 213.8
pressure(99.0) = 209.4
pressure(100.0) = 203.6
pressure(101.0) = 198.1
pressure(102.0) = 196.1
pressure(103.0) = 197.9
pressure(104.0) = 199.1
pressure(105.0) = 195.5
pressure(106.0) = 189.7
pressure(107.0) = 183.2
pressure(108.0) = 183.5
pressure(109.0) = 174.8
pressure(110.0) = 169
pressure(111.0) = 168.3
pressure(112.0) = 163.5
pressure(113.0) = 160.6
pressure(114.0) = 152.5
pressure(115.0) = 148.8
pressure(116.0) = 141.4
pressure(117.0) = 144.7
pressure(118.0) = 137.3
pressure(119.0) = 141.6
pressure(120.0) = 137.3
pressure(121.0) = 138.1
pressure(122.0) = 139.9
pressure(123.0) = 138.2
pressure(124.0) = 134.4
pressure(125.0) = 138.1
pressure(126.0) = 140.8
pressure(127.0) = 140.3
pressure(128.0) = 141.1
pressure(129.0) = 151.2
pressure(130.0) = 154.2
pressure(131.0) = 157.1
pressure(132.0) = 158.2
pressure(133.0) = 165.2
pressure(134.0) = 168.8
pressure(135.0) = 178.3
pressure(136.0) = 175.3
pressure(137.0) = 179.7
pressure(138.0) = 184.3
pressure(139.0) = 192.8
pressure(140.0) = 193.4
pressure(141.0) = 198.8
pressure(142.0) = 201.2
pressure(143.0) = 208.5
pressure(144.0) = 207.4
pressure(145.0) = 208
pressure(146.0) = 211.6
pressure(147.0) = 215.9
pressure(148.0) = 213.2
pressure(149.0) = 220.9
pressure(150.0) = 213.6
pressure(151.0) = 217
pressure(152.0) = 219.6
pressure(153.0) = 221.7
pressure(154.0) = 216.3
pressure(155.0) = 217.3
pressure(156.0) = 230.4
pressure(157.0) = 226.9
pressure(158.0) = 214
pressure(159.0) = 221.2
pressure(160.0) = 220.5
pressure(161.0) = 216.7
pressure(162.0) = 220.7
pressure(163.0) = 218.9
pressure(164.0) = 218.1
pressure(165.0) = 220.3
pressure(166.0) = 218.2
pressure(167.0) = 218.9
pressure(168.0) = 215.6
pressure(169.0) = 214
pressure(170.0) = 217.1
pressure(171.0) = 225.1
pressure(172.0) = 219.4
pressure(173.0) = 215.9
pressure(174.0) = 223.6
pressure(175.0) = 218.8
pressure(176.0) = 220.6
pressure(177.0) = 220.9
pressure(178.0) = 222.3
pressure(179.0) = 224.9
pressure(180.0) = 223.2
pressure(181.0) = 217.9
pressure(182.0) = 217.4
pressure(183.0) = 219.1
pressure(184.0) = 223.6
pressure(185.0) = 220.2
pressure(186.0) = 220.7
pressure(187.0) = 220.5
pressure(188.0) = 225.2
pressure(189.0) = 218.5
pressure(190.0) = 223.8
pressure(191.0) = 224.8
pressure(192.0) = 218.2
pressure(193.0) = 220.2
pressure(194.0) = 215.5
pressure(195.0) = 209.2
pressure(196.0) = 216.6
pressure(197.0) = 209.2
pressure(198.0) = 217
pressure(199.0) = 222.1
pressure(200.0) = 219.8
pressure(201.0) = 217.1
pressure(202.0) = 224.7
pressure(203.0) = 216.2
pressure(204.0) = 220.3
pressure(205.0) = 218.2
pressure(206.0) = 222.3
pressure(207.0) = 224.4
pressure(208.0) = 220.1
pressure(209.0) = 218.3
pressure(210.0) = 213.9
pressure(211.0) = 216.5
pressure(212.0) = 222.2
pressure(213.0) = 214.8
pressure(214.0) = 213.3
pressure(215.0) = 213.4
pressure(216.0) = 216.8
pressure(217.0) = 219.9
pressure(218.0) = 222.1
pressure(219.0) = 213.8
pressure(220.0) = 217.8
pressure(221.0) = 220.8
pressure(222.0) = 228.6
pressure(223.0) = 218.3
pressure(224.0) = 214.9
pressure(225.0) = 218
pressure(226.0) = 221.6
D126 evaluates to 0.394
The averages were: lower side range 218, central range 152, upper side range 220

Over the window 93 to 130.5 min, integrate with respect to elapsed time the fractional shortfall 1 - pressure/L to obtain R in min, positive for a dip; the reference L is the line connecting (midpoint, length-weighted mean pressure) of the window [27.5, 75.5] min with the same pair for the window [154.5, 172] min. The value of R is 8.4 min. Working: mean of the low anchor 219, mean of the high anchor 220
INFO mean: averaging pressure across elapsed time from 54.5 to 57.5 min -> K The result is 220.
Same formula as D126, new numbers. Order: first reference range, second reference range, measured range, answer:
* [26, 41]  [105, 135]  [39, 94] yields -0.16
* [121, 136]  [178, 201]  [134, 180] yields -0.17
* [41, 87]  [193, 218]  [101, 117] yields 0.25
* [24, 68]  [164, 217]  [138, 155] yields 0.05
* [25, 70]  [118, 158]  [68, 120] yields -0.02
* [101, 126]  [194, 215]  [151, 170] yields -0.15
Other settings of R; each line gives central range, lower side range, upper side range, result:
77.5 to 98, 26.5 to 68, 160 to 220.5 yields -0.77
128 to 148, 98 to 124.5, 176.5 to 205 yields 0.15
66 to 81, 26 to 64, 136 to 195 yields -0.13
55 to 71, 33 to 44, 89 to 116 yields -0.77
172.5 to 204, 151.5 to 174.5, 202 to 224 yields -0.07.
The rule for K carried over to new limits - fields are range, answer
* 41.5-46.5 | 220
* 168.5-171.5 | 219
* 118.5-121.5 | 139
